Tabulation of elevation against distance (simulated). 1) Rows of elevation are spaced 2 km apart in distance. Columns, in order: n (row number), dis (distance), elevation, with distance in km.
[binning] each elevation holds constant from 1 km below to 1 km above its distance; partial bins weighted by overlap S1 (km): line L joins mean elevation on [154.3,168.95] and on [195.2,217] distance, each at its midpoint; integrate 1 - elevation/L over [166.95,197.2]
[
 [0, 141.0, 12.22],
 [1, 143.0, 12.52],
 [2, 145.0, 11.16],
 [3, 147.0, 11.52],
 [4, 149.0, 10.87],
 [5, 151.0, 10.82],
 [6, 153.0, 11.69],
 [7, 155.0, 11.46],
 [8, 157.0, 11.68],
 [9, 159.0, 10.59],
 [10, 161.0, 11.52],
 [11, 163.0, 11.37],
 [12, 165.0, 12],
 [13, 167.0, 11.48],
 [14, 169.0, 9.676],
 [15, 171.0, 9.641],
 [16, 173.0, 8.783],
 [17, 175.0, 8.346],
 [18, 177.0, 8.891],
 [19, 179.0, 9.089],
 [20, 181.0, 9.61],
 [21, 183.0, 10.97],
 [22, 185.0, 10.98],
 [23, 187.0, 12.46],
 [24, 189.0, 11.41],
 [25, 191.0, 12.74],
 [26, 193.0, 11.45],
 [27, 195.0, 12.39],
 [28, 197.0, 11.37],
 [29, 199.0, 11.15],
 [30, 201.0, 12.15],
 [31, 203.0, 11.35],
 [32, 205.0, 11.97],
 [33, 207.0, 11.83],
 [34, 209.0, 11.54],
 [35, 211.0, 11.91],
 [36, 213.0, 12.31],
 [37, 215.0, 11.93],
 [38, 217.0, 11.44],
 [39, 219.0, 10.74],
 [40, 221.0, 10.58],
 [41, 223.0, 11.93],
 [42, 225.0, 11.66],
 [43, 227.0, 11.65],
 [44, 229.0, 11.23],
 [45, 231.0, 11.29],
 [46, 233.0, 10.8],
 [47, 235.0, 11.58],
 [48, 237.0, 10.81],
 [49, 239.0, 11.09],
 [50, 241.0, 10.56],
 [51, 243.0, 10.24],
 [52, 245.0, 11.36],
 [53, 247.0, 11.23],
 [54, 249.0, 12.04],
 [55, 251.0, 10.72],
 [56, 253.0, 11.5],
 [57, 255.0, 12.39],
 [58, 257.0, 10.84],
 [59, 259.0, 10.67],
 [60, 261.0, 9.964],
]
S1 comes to 2.6 km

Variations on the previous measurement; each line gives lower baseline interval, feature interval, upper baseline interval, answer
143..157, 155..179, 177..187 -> 1.00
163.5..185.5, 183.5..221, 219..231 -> -3.43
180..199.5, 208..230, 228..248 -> -0.68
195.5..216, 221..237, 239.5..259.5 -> 0.13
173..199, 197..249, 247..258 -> -1.13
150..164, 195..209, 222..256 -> -0.47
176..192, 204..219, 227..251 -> -1.14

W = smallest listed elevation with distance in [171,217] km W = 8.346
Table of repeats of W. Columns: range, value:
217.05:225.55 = 10.58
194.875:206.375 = 11.15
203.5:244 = 10.24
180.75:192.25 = 9.61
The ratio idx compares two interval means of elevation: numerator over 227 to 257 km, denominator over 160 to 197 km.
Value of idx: 1.04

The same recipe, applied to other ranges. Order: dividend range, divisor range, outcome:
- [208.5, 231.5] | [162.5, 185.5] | 1.15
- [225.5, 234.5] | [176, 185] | 1.15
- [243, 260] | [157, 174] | 1.05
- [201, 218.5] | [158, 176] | 1.13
